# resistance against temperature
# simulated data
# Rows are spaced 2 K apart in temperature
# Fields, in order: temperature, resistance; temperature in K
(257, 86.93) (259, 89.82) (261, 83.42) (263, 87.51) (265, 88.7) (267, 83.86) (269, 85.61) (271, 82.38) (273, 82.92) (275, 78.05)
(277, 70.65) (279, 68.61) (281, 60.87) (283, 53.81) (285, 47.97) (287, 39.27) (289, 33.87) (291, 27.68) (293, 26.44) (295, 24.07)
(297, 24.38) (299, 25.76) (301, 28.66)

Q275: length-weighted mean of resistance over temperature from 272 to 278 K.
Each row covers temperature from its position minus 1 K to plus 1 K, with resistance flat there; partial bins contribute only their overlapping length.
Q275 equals 77.2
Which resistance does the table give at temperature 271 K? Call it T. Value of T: 82.38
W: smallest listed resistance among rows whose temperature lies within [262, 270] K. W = 83.86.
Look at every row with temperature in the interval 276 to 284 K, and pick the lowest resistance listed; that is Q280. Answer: 53.81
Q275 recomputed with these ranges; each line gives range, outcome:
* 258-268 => 86.7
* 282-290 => 43.7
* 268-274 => 83.6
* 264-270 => 86.1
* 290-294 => 27.1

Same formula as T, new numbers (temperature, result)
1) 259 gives 89.82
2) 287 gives 39.27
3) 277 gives 70.65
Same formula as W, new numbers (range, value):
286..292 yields 27.68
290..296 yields 24.07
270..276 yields 78.05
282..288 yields 39.27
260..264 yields 83.42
